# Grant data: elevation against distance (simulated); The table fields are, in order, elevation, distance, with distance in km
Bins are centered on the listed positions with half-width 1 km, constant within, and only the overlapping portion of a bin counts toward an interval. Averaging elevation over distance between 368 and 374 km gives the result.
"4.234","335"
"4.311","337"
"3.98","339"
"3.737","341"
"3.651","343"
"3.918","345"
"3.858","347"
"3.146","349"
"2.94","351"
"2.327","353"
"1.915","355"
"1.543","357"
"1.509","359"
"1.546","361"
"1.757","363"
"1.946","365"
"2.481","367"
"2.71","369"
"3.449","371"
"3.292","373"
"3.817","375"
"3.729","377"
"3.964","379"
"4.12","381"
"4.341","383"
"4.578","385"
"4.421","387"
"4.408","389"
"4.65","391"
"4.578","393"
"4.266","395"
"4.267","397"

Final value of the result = 3.15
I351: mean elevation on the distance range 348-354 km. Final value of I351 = 2.8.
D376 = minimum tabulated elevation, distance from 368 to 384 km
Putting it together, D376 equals 2.71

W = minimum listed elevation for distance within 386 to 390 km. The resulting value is 4.408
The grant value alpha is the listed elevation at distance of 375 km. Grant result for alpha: 3.817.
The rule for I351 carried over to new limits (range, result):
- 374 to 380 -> 3.84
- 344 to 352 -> 3.47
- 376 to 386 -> 4.15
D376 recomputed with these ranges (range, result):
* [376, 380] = 3.729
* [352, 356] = 1.915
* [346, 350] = 3.146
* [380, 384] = 4.12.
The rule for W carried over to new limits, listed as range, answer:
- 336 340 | 3.98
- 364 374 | 1.946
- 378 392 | 3.964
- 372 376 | 3.292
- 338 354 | 2.327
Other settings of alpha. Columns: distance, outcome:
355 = 1.915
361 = 1.546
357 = 1.543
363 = 1.757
